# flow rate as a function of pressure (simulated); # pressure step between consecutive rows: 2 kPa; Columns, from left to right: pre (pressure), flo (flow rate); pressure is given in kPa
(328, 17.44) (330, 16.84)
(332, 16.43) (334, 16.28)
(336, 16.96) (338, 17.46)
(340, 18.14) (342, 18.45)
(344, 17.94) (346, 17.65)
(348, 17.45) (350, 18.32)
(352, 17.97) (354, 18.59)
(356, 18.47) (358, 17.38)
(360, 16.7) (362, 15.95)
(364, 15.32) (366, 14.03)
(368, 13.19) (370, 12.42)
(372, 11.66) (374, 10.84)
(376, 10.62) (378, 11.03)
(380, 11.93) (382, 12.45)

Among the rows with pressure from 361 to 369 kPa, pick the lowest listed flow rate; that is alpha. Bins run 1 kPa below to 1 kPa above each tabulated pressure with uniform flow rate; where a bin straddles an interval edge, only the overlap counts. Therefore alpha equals 13.19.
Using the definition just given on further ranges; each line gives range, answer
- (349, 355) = 17.97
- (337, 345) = 17.46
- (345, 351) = 17.45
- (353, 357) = 18.47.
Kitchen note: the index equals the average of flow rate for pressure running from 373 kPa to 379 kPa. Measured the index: 10.8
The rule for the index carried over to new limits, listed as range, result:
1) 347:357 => 18.2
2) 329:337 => 16.6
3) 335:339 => 17.2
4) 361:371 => 14.2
